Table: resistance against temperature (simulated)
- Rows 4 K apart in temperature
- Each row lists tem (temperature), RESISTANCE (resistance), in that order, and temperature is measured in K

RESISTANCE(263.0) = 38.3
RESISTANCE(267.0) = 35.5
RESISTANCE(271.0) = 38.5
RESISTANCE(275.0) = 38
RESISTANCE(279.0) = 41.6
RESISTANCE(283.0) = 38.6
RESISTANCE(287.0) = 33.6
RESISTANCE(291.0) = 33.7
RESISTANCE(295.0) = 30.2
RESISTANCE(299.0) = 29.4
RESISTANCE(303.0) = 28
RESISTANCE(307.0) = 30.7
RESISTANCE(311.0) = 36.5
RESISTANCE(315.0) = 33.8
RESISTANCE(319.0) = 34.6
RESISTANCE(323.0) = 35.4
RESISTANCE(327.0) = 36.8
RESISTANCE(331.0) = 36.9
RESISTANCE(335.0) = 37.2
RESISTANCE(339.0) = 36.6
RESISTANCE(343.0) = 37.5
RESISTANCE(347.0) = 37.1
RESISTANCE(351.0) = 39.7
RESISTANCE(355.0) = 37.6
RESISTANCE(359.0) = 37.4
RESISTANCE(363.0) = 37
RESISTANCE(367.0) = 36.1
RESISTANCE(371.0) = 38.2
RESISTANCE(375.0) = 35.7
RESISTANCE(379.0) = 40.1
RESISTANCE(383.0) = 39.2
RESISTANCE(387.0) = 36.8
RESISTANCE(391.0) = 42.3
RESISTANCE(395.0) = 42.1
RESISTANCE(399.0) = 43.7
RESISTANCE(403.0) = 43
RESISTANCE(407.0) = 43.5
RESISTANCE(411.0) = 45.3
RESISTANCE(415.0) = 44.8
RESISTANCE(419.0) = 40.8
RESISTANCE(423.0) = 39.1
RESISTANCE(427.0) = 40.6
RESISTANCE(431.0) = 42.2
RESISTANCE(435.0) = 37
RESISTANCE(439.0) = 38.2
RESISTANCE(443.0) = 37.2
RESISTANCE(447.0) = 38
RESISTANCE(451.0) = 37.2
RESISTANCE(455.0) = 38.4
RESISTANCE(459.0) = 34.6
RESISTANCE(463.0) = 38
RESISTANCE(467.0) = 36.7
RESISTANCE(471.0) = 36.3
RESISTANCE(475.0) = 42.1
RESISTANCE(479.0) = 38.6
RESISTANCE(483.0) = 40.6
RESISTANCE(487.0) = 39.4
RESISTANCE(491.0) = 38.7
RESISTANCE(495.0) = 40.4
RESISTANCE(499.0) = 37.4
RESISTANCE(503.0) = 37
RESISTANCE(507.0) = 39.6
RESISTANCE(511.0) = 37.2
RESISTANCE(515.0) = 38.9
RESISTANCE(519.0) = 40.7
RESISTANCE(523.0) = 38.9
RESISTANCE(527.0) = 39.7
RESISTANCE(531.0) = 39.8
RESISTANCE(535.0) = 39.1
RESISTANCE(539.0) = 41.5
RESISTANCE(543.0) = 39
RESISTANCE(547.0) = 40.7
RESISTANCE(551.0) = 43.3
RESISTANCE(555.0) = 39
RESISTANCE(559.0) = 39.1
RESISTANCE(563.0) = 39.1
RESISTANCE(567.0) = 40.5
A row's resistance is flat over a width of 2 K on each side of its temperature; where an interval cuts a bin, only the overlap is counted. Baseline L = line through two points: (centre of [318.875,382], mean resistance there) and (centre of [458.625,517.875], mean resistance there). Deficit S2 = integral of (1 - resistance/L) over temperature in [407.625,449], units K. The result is -2.7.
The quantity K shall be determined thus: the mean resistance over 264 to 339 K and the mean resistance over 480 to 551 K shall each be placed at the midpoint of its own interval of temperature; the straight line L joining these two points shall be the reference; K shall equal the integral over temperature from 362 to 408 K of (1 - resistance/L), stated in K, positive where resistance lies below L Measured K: -3.8 K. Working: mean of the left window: 35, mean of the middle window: 39.8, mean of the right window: 39.4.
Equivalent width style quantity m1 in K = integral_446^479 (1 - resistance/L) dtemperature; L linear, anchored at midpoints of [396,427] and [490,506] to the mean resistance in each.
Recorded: 2.0 K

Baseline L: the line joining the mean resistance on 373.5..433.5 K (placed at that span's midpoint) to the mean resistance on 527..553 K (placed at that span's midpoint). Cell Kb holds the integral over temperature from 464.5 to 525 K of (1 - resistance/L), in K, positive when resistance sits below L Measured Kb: 2.9 K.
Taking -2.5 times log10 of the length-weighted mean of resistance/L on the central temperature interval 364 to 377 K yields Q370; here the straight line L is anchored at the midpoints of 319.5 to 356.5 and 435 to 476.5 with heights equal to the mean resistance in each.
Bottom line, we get 0.02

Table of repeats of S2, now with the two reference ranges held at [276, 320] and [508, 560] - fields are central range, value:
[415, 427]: -1.3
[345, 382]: -2.4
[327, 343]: -1.0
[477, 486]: -0.3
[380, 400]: -2.5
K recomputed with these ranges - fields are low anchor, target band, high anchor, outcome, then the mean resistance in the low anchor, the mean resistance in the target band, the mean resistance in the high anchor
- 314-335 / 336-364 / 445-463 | -1.2 K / 35.7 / 37.6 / 37.2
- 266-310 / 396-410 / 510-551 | -2.5 K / 34.4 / 43.4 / 39.8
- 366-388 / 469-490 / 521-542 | -0.1 K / 37.8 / 39.4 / 39.8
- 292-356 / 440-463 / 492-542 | 0.3 K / 34.8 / 37.2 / 39.2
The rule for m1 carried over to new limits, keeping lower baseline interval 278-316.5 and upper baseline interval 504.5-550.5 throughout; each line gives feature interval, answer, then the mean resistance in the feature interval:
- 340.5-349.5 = -0.7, 37.4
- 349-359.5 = -1.0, 38.4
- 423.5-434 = -1.0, 40.7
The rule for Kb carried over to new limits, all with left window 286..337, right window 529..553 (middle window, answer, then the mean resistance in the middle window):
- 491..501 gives 0.08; 38.9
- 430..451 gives -0.40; 38.2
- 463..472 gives 0.35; 36.9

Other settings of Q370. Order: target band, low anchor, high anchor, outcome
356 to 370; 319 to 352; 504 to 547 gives 0.01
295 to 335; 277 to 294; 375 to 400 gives 0.12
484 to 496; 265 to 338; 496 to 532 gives -0.03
